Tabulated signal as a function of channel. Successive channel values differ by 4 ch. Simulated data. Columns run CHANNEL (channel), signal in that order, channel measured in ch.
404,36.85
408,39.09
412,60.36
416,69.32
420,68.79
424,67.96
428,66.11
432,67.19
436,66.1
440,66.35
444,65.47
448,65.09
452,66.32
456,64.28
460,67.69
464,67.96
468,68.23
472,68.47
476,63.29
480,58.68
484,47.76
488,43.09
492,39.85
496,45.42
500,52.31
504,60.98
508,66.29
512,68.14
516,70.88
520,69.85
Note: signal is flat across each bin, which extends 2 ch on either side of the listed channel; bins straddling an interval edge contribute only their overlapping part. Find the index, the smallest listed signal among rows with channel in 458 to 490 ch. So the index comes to 43.09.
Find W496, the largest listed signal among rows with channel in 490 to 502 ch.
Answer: 52.31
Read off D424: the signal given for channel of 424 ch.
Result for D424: 67.96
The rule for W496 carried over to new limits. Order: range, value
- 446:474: 68.47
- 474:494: 63.29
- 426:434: 67.19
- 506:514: 68.14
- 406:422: 69.32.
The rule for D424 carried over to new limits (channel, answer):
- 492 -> 39.85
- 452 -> 66.32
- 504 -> 60.98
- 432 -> 67.19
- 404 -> 36.85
